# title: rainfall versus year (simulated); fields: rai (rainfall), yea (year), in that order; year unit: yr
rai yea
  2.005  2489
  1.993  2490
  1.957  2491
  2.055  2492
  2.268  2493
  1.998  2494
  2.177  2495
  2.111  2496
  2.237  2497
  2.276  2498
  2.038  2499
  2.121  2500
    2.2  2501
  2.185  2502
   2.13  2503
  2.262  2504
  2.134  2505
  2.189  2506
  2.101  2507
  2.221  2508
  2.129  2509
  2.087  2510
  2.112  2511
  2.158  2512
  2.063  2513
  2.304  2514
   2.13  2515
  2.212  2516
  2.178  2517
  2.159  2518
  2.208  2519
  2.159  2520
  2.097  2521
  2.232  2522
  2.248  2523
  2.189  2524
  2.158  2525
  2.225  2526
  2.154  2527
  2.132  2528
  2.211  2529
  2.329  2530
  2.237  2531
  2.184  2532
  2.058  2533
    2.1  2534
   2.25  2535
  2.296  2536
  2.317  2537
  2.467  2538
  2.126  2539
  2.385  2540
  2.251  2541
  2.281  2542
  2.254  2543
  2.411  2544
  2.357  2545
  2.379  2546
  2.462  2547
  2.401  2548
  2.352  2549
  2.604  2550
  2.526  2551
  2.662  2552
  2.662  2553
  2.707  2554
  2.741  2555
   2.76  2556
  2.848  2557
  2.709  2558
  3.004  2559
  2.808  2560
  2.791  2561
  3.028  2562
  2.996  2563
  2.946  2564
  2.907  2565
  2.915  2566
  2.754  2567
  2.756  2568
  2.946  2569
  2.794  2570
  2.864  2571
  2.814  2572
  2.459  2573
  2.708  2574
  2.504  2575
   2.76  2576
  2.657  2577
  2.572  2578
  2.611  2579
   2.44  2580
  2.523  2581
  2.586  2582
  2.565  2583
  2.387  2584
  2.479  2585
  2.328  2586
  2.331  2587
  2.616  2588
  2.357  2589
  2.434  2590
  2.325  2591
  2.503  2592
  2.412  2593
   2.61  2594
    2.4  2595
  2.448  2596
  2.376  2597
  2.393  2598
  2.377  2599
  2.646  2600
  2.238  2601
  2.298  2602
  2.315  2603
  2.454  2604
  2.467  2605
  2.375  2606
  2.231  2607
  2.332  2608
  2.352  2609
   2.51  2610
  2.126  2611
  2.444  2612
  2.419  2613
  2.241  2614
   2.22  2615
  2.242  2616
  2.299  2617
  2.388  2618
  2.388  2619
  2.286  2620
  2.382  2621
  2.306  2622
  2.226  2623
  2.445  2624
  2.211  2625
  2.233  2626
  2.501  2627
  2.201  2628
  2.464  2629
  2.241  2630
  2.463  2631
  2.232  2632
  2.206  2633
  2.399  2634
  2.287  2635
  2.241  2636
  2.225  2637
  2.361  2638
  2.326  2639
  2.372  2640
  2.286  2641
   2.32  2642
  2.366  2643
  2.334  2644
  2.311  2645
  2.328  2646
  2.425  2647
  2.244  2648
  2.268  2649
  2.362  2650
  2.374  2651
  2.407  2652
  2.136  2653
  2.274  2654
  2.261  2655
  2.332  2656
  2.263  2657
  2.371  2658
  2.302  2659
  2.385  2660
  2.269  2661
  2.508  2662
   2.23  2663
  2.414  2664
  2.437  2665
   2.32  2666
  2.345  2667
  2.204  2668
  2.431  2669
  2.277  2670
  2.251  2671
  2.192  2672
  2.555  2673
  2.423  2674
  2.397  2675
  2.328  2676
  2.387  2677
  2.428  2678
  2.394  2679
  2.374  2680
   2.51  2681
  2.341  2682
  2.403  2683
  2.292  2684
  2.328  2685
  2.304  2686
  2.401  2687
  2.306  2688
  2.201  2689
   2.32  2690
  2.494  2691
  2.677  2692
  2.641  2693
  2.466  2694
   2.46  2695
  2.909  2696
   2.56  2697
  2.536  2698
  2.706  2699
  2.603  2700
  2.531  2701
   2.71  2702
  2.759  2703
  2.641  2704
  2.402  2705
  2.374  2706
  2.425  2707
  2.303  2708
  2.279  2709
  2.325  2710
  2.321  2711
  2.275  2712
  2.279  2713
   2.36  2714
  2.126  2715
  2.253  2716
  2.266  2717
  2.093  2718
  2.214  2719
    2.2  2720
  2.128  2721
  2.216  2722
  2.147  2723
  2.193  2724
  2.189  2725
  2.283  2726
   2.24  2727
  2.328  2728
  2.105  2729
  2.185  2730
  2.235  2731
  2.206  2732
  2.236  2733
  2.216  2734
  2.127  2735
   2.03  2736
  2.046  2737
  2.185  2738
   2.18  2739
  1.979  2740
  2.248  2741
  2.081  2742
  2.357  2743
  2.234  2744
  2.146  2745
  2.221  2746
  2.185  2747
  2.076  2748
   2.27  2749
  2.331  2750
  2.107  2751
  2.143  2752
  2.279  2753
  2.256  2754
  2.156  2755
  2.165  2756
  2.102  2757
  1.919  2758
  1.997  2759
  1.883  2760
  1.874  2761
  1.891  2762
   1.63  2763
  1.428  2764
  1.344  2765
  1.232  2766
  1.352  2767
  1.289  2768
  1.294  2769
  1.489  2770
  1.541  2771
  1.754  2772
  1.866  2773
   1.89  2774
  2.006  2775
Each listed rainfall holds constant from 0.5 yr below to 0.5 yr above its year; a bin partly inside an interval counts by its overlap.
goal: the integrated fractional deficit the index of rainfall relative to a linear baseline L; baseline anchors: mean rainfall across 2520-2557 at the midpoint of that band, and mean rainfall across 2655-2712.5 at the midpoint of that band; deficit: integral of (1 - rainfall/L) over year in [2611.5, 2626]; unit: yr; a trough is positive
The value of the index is 0.4 yr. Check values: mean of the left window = 2.34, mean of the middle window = 2.32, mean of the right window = 2.41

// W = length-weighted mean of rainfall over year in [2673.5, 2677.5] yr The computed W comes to 2.38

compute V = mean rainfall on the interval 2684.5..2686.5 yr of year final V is 2.32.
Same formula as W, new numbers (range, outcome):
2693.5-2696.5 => 2.61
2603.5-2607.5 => 2.38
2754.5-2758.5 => 2.09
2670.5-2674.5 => 2.36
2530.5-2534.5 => 2.14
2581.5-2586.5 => 2.47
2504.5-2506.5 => 2.16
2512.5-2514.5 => 2.18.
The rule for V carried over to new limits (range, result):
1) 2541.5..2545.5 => 2.33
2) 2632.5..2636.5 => 2.28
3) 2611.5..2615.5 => 2.33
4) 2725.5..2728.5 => 2.28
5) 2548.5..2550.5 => 2.48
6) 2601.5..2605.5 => 2.38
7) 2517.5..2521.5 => 2.16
